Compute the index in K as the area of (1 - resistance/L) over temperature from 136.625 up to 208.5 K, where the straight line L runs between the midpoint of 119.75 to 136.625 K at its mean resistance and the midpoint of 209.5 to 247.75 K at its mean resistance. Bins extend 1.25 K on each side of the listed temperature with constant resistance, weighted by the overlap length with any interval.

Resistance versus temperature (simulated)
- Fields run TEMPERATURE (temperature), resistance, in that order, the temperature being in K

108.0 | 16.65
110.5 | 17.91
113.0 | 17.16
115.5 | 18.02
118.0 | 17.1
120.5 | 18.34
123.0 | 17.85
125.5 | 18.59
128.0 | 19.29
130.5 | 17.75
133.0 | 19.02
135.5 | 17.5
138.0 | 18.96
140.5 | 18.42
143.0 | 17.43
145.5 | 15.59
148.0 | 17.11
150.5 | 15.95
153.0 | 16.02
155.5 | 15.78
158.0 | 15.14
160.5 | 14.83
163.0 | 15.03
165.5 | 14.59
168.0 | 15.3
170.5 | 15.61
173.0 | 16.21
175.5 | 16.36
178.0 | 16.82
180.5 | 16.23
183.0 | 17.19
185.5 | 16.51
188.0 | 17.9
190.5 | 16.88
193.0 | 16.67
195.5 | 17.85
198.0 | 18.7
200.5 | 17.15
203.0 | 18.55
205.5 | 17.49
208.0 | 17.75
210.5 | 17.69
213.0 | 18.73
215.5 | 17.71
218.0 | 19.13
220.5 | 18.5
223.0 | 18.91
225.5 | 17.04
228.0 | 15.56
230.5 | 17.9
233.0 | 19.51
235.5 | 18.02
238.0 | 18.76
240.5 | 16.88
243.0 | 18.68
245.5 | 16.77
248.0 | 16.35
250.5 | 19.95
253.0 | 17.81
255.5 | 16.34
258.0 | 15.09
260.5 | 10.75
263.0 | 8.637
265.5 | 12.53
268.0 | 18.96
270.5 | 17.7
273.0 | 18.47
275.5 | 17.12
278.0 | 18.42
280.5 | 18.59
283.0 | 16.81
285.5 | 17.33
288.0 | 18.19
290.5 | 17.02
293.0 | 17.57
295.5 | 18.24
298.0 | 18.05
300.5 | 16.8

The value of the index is 5.87 K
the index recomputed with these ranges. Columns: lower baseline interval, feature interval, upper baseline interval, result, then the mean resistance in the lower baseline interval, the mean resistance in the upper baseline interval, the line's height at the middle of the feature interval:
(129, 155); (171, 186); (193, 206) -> 0.98 K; 17.3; 17.9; 17.7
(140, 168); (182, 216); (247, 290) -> -3.22 K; 15.9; 16.4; 16.1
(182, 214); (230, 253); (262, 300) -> -1.08 K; 17.6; 17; 17.3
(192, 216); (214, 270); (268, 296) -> 3.14 K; 17.8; 17.8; 17.8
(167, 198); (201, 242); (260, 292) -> -3.56 K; 16.7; 16.3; 16.6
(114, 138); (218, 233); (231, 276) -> -0.82 K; 18.2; 16.6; 16.9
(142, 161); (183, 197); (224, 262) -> -0.66 K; 16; 17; 16.4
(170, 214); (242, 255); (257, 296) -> -0.92 K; 17.3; 16.3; 16.6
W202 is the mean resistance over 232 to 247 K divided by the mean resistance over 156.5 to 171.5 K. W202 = 1.20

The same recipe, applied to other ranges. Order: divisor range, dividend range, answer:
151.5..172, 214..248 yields 1.17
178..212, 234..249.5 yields 1.01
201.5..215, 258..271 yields 0.76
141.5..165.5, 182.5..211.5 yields 1.11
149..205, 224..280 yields 1.02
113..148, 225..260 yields 0.97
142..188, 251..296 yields 1.03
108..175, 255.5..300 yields 0.97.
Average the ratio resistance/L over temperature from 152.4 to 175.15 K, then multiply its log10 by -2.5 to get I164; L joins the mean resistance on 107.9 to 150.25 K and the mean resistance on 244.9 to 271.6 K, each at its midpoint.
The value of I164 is 0.118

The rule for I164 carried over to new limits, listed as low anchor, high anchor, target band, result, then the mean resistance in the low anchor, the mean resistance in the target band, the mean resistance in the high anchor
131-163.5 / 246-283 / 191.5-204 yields -0.08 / 16.7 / 17.8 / 16.2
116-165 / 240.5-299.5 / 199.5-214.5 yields -0.06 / 17.1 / 17.9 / 16.8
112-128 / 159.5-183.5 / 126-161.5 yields -0.01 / 18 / 17.1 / 15.8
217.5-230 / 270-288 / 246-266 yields 0.20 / 17.8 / 14.8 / 17.8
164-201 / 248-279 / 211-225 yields -0.13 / 16.6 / 18.5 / 16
